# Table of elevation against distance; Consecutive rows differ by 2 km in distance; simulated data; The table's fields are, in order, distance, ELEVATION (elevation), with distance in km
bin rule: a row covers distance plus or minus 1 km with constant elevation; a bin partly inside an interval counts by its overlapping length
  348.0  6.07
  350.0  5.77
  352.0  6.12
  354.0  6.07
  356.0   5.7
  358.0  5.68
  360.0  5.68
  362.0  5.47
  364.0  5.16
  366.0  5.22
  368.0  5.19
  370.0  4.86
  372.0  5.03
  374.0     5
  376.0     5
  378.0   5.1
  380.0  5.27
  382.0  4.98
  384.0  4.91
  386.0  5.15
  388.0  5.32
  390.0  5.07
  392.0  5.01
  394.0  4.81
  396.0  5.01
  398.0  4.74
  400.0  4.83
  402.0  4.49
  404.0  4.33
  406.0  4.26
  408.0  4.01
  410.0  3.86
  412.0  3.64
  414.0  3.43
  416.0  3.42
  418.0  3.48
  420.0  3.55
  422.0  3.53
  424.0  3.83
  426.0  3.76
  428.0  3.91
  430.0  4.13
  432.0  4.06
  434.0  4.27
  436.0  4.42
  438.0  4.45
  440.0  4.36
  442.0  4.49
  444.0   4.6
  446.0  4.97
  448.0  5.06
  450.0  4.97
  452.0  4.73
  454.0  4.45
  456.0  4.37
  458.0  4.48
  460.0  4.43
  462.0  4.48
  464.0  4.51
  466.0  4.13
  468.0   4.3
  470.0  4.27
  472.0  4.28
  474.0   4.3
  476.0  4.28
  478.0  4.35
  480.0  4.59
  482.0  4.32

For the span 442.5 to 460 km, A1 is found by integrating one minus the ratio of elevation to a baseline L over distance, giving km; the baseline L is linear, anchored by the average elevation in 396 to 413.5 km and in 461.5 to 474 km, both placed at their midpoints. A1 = -1.5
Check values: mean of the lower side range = 4.29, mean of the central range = 4.68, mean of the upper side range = 4.32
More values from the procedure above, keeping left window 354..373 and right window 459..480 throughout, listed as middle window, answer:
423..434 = 1.8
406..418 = 2.9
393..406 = 0.9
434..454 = -0.2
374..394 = 0.4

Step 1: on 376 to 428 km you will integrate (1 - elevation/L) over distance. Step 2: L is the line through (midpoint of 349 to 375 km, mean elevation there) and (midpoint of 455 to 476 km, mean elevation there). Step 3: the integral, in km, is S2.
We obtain 6.7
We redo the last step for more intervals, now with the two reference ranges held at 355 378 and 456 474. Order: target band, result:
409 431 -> 5.0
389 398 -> 0.1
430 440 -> 0.7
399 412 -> 1.8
